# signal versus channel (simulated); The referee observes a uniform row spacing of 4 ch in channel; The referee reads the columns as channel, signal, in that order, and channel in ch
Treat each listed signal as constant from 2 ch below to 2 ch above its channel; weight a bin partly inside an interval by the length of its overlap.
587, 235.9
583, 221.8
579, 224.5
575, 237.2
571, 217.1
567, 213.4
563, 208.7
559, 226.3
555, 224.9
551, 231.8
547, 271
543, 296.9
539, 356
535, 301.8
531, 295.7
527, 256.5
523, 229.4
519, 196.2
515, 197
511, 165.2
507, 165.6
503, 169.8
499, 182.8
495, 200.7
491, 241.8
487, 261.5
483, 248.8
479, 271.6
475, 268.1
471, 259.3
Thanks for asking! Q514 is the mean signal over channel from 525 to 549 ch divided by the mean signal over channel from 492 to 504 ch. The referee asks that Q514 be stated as 1.56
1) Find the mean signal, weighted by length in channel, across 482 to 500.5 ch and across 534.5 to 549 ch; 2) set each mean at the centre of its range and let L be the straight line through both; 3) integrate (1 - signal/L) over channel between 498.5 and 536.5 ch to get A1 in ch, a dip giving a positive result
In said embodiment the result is 7.7 ch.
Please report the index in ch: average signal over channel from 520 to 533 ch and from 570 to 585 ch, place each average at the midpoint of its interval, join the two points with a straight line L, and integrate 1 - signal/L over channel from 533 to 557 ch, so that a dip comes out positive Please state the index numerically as -3.4 ch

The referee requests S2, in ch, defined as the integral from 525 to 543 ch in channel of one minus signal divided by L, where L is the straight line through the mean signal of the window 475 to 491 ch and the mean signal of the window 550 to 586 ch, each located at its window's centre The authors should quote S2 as -4.9 ch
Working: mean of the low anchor 259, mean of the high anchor 223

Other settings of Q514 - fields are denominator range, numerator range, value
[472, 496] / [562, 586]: 0.88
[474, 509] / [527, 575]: 1.16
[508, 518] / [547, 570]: 1.24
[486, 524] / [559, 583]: 1.11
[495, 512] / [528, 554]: 1.65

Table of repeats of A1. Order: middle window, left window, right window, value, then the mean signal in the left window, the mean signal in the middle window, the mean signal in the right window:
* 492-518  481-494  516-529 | 5.8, 247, 183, 225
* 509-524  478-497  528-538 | 4.6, 243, 195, 300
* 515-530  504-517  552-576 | -3.4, 175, 228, 221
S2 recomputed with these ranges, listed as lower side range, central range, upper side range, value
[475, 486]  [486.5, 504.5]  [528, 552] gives 4.1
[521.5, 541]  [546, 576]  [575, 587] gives 3.0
